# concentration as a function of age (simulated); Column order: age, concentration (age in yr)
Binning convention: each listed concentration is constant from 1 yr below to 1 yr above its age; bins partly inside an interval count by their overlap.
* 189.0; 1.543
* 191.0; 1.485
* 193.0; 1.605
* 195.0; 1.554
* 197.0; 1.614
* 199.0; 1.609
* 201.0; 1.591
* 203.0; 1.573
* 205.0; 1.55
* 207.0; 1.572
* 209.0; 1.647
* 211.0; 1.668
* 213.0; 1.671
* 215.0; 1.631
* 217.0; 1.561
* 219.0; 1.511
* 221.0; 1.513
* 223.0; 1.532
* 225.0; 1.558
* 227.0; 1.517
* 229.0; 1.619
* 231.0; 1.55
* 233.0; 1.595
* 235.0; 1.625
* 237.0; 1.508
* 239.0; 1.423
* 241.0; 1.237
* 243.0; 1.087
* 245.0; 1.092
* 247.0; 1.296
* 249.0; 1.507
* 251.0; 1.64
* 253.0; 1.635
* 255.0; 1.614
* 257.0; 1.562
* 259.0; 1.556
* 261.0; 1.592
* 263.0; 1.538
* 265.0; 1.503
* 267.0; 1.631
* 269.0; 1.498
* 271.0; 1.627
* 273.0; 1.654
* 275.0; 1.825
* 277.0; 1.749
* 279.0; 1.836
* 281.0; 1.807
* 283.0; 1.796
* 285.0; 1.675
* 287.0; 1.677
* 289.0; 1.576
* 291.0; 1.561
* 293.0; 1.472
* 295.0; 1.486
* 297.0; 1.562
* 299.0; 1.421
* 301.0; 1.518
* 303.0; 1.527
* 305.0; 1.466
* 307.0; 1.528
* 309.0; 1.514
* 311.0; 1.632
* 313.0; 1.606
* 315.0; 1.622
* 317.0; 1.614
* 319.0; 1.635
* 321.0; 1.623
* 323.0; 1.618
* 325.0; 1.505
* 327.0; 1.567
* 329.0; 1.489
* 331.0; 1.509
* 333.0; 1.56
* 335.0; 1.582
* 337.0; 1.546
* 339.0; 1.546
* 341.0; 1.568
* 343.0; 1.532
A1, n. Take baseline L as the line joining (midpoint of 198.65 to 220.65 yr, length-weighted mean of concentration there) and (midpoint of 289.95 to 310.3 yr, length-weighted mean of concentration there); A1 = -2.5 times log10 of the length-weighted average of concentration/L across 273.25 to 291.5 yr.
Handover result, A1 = -0.13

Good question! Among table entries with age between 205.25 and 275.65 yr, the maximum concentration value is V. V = 1.825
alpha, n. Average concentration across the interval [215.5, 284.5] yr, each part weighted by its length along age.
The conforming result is 1.55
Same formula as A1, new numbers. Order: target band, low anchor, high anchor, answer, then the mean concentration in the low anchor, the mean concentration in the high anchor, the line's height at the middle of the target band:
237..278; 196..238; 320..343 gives 0.04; 1.58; 1.55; 1.57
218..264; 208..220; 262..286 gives 0.11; 1.61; 1.68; 1.64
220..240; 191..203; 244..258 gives -0.02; 1.58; 1.48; 1.52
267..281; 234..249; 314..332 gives -0.19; 1.34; 1.58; 1.43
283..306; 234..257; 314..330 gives -0.02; 1.43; 1.58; 1.53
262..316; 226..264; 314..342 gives -0.05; 1.48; 1.57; 1.53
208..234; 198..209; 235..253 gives -0.06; 1.59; 1.38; 1.5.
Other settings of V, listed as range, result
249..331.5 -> 1.836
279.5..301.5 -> 1.807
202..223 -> 1.671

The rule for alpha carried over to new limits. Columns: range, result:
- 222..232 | 1.56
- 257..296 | 1.63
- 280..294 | 1.65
